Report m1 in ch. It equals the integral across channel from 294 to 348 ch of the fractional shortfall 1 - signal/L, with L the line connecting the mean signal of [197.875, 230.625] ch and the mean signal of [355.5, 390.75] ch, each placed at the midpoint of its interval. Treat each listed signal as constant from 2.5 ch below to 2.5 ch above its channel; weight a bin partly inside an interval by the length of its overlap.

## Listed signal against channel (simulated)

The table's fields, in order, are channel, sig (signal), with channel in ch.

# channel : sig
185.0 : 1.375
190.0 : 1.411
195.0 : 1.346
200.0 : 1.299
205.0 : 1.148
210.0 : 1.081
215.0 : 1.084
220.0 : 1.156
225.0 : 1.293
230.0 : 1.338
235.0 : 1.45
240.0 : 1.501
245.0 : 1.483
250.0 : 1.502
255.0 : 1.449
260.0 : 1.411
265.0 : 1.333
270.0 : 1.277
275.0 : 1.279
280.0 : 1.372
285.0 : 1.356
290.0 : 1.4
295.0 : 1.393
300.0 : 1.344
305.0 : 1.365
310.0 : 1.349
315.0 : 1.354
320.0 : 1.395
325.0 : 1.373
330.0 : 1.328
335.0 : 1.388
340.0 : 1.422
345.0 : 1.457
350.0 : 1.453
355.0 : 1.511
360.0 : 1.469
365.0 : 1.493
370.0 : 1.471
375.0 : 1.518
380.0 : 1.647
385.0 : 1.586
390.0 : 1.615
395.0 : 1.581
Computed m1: 1.7 ch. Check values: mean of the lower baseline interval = 1.19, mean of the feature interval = 1.38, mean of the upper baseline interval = 1.54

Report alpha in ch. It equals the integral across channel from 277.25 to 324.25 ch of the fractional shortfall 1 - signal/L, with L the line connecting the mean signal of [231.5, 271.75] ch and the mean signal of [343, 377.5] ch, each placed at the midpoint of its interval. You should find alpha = 2.7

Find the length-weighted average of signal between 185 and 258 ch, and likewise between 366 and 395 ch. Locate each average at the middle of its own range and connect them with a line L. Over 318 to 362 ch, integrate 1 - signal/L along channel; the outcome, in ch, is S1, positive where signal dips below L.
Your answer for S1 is 2.4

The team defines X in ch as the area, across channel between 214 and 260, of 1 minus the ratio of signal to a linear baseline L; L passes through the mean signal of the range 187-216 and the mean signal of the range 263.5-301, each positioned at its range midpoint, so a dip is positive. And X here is -3.1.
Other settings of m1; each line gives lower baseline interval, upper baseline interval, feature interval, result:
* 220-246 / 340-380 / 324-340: 1.0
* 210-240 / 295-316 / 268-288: 0.1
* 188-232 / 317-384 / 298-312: 0.3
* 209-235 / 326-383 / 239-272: -3.6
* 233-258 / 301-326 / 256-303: 2.2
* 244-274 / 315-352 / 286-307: 0.4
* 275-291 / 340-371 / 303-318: 0.5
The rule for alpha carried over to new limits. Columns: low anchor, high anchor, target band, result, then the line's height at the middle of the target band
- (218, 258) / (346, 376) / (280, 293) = 0.5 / 1.43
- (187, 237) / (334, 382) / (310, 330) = 0.8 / 1.43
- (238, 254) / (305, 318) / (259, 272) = 1.0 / 1.45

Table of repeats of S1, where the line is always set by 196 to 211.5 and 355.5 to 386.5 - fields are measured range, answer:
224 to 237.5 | -1.3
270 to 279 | 0.3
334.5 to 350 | 0.4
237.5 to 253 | -2.6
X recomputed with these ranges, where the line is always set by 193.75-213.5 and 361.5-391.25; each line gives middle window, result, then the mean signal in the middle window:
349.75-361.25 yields 0.2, 1.48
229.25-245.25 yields -2.2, 1.45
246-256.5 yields -1.5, 1.48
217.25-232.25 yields -0.1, 1.26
